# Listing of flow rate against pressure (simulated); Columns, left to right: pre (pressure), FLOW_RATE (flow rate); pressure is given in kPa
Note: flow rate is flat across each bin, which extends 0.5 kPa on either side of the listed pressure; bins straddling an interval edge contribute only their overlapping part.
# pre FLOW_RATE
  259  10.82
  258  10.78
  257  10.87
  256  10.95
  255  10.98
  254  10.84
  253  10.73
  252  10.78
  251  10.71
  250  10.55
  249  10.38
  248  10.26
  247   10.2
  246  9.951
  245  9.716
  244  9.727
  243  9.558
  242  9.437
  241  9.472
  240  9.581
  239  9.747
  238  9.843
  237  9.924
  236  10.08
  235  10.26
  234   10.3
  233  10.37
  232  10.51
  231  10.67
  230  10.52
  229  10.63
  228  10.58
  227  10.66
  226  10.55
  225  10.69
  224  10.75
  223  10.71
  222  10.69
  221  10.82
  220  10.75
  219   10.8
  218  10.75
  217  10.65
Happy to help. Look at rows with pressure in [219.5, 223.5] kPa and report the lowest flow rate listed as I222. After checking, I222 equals 10.69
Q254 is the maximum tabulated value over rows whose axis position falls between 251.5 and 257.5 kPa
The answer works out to 10.98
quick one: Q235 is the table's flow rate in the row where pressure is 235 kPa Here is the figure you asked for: 10.26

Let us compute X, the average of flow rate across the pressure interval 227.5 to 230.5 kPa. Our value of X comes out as 10.6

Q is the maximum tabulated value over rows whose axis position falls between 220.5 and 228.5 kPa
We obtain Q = 10.82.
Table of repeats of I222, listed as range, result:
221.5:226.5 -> 10.55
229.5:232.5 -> 10.51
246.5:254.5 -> 10.2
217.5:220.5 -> 10.75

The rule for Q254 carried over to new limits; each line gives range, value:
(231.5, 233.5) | 10.51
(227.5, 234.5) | 10.67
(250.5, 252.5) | 10.78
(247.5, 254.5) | 10.84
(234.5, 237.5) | 10.26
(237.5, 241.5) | 9.843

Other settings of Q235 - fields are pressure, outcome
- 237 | 9.924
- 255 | 10.98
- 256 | 10.95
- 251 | 10.71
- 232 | 10.51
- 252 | 10.78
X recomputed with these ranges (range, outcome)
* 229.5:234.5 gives 10.5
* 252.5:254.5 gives 10.8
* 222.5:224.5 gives 10.7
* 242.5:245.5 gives 9.67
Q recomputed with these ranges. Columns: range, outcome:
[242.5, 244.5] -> 9.727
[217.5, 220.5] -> 10.8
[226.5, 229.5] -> 10.66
